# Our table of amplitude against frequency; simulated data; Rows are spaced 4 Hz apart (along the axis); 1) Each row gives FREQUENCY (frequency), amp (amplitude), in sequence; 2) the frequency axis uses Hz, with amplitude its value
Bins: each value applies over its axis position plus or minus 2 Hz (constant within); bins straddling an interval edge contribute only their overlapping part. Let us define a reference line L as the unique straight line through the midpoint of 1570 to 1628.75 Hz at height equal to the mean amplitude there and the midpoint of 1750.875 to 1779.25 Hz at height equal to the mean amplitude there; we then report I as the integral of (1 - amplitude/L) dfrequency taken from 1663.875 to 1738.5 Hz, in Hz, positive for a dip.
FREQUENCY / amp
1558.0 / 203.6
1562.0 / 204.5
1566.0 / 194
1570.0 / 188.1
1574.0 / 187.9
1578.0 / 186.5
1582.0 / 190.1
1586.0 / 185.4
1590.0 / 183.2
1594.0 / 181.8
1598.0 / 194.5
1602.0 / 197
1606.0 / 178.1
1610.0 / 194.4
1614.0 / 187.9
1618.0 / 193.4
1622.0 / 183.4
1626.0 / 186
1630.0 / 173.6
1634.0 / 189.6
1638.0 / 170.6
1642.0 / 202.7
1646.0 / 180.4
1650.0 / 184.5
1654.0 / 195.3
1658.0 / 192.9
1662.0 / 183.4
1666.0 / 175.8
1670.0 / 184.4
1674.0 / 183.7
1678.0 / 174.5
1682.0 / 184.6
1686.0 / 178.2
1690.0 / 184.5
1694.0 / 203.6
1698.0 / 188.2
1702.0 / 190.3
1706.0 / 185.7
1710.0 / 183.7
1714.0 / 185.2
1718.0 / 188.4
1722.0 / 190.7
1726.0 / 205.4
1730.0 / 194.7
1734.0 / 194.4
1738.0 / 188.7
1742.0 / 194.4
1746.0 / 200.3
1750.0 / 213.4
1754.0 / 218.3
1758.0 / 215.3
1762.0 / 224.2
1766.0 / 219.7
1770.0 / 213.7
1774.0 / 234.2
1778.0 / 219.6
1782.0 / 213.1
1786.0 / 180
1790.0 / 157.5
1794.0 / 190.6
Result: 7.3 Hz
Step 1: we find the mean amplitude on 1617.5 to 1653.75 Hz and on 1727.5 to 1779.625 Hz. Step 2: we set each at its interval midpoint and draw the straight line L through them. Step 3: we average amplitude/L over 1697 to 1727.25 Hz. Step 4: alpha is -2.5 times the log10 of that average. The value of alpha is 0.07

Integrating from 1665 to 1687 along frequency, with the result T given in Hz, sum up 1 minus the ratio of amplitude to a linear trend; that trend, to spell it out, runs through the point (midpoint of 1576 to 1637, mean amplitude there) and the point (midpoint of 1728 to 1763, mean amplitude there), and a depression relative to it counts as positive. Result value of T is 1.7 Hz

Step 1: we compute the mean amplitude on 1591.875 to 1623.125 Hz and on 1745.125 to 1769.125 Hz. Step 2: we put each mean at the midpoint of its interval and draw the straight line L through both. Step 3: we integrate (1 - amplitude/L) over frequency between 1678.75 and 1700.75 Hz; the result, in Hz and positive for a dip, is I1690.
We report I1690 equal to 1.8 Hz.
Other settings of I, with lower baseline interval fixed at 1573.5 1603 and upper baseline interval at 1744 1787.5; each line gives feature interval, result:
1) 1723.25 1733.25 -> 0.5 Hz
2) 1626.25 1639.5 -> 1.0 Hz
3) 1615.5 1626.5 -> 0.3 Hz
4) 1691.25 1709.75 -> 1.2 Hz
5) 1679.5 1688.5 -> 0.9 Hz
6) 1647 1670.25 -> 1.5 Hz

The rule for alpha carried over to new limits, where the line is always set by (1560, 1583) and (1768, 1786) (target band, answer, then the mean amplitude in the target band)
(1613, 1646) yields 0.07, 186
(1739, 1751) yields 0.06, 201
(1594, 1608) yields 0.04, 189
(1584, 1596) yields 0.06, 183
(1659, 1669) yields 0.12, 181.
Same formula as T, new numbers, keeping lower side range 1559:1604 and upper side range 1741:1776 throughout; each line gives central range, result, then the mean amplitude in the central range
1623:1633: 0.8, 181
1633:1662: 1.8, 188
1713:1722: 0.9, 188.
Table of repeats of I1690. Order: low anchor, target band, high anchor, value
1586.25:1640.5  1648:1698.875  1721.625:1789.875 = 2.29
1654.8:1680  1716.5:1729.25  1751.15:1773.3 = 0.57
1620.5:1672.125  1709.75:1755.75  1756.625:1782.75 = 2.85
